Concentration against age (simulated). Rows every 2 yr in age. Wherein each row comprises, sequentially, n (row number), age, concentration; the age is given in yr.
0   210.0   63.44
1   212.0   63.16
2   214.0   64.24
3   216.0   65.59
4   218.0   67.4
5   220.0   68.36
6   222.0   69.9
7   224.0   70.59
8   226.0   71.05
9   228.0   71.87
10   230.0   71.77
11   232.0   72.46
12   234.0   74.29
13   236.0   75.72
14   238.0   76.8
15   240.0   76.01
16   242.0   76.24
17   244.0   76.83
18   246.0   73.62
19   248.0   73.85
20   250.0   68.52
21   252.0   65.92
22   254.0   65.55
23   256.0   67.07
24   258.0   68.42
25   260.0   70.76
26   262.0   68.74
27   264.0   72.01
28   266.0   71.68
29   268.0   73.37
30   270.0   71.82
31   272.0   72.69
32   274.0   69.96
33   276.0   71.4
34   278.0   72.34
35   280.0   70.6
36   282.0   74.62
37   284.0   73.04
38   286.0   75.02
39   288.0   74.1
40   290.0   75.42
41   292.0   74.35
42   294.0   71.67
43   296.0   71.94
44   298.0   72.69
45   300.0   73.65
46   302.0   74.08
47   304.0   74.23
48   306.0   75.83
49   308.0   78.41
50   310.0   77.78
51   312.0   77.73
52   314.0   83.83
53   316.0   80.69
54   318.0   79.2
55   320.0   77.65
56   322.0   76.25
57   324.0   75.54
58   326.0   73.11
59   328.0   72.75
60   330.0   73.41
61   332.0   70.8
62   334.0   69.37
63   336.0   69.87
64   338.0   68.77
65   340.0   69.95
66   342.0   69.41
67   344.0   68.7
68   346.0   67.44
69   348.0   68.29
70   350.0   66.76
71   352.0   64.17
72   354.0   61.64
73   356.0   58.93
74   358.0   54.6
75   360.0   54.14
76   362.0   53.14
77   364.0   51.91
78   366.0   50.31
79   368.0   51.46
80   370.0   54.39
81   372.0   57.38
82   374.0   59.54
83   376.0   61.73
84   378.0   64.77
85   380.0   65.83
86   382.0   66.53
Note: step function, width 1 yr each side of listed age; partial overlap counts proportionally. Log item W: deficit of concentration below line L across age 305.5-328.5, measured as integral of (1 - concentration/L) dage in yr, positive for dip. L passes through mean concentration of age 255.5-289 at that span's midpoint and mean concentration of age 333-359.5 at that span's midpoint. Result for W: -3.18 yr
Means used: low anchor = 71.7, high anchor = 65.8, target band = 77.5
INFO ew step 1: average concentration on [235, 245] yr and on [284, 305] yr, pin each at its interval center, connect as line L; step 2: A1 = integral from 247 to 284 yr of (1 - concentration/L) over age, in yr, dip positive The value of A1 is 2.2 yr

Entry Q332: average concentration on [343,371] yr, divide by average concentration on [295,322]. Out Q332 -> 0.8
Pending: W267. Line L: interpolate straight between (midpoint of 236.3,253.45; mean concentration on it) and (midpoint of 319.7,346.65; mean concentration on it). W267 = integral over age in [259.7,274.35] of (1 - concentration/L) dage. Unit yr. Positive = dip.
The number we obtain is 0.29 yr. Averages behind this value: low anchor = 73.4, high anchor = 71.5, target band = 71.5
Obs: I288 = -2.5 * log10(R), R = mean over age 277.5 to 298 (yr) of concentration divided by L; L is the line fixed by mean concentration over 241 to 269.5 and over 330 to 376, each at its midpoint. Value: -0.082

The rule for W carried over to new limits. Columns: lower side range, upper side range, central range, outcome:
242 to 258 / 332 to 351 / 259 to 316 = -3.3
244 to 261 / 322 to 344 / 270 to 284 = -0.4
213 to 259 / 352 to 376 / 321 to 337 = -3.4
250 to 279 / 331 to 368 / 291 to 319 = -4.0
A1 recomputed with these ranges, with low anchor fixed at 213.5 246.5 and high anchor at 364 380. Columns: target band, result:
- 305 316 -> -2.6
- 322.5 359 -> -4.5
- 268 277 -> -0.5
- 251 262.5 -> 0.3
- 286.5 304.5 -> -2.3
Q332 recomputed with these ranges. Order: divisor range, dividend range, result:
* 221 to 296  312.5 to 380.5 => 0.92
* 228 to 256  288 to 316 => 1.04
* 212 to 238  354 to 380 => 0.81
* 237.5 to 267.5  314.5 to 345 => 1.03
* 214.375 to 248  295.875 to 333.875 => 1.05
